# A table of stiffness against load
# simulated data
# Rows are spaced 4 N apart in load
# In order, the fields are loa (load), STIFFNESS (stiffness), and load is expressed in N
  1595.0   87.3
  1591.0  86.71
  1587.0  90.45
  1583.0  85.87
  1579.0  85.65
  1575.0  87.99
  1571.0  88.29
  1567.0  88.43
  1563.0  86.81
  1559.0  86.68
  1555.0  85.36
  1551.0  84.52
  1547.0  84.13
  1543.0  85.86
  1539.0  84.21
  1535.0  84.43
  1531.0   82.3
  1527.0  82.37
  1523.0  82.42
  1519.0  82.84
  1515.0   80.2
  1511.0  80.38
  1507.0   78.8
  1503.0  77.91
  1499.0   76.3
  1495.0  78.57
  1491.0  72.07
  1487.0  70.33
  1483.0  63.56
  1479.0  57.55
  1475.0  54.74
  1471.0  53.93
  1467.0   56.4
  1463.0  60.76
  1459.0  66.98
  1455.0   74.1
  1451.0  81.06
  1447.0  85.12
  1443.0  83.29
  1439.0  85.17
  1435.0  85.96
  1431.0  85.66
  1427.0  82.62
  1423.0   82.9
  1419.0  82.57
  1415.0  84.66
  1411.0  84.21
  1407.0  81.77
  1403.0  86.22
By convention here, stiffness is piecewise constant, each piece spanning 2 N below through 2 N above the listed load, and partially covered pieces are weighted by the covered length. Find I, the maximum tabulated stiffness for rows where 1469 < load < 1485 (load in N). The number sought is 63.56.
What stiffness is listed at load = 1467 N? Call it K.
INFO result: 56.4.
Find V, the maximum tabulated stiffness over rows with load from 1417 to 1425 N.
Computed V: 82.9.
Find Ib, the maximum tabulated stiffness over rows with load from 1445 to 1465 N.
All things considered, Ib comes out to 85.12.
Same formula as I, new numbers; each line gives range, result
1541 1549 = 85.86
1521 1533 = 82.42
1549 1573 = 88.43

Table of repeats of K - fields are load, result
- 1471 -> 53.93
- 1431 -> 85.66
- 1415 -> 84.66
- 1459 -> 66.98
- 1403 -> 86.22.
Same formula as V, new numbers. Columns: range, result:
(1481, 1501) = 78.57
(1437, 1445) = 85.17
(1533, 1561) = 86.68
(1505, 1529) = 82.84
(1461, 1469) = 60.76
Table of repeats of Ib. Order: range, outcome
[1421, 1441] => 85.96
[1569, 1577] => 88.29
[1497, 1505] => 77.91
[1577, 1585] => 85.87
